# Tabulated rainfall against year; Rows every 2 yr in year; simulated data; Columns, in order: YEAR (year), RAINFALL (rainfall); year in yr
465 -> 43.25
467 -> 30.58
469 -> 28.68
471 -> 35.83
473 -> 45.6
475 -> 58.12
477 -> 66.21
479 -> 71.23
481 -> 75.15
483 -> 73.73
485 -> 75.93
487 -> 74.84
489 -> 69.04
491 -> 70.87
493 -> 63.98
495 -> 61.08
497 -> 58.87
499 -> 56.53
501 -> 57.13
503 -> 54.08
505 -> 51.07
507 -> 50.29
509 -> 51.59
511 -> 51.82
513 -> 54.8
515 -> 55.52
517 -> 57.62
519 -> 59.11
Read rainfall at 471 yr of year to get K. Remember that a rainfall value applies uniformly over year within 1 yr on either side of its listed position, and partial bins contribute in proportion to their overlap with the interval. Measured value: 35.83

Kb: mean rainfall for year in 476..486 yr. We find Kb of 72.5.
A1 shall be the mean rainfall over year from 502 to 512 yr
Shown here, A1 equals 51.8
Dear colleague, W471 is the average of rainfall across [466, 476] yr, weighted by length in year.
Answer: 39.8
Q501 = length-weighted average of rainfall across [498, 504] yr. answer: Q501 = 55.9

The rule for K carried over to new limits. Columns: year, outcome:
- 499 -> 56.53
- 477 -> 66.21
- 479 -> 71.23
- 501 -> 57.13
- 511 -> 51.82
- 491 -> 70.87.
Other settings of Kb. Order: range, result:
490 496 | 65.3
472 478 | 56.6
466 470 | 29.6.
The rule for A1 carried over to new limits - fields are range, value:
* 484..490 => 73.3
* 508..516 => 53.4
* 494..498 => 60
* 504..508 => 50.7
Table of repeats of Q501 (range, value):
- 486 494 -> 69.7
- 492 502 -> 59.5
